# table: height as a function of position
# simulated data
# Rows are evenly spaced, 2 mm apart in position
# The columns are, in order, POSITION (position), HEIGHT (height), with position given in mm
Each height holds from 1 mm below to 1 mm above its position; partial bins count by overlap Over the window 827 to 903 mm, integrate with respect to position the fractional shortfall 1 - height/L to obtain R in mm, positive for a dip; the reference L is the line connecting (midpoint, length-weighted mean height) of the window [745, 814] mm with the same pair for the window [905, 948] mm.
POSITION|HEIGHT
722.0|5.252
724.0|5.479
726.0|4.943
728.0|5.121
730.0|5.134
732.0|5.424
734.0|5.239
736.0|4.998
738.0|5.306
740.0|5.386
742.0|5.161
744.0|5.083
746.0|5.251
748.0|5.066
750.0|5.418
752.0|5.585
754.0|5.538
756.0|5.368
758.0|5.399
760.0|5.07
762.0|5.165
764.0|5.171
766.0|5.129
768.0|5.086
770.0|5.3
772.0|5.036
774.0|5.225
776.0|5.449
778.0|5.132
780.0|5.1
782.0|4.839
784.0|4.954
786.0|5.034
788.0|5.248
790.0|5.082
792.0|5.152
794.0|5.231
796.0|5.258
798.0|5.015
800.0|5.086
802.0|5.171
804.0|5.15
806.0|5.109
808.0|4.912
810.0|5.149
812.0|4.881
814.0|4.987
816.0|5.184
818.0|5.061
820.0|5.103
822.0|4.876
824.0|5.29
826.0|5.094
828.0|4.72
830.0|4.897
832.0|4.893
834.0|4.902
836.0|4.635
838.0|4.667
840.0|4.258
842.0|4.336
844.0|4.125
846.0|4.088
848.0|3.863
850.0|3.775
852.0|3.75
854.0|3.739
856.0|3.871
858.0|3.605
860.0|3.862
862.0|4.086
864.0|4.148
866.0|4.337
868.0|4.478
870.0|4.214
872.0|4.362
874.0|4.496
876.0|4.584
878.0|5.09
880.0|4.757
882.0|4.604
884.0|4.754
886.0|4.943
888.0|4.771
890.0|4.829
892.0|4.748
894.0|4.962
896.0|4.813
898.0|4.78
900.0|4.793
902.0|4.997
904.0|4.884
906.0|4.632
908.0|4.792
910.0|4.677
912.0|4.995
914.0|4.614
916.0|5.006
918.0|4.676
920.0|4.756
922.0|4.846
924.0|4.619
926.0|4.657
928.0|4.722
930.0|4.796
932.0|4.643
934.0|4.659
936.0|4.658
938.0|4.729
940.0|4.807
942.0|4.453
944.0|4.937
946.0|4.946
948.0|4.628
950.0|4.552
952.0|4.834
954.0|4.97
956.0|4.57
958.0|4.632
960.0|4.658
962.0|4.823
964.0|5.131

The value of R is 7.0 mm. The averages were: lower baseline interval 5.17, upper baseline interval 4.74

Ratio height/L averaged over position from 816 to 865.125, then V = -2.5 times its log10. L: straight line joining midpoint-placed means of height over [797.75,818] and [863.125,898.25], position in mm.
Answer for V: 0.11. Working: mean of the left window 5.07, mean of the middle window 4.42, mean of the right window 4.65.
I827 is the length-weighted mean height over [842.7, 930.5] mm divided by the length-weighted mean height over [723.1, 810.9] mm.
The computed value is 0.9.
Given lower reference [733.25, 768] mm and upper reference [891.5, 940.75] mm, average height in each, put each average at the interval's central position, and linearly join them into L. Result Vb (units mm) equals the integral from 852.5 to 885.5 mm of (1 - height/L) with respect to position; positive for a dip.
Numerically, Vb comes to 4.0 mm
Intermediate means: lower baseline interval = 5.25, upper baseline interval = 4.77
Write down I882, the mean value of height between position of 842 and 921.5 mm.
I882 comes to 4.49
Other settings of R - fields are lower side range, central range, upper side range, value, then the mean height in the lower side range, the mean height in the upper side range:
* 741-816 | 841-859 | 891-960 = 3.84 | 5.16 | 4.76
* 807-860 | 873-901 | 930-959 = -0.90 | 4.55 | 4.72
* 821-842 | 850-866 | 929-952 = 2.98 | 4.8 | 4.72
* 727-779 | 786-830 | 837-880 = -3.63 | 5.24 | 4.19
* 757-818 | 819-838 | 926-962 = 0.37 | 5.12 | 4.72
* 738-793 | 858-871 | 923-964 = 2.09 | 5.2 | 4.72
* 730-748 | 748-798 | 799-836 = -0.69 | 5.22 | 5.02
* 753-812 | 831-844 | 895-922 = 1.10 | 5.15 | 4.8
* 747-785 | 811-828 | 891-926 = 0.05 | 5.21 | 4.8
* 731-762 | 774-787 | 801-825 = 0.20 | 5.28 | 5.07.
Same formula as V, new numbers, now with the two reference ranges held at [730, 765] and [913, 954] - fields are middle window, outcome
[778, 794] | 0.02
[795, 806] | 0.00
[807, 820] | 0.01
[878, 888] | 0.02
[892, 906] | 0.00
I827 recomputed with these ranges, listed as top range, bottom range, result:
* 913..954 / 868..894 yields 1.01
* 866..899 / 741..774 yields 0.89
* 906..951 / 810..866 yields 1.06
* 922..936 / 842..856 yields 1.20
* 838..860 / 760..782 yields 0.77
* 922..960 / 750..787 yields 0.91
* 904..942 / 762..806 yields 0.92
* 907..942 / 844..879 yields 1.14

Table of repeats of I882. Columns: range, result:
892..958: 4.76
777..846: 4.94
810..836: 4.98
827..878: 4.28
